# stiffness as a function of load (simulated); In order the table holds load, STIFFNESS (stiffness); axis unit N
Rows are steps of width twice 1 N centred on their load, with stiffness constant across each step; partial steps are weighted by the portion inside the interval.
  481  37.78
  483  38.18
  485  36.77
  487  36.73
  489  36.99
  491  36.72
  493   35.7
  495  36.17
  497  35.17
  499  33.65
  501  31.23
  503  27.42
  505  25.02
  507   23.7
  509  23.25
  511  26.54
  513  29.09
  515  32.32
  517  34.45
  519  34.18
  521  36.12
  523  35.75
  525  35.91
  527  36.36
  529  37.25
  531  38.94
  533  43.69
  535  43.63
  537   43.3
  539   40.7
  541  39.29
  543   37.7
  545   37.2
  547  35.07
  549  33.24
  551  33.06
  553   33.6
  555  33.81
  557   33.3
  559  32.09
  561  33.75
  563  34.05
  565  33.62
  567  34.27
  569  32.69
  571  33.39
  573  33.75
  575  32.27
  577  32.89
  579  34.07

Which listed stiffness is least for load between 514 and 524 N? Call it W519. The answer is 32.32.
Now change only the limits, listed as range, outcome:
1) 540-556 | 33.06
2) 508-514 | 23.25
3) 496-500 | 33.65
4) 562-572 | 32.69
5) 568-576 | 32.27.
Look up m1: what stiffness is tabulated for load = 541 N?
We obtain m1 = 39.29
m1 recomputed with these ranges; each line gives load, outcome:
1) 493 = 35.7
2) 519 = 34.18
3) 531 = 38.94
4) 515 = 32.32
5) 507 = 23.7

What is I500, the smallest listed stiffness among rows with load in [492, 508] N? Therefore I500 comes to 23.7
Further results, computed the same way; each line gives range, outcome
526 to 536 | 36.36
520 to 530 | 35.75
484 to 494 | 35.7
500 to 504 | 27.42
